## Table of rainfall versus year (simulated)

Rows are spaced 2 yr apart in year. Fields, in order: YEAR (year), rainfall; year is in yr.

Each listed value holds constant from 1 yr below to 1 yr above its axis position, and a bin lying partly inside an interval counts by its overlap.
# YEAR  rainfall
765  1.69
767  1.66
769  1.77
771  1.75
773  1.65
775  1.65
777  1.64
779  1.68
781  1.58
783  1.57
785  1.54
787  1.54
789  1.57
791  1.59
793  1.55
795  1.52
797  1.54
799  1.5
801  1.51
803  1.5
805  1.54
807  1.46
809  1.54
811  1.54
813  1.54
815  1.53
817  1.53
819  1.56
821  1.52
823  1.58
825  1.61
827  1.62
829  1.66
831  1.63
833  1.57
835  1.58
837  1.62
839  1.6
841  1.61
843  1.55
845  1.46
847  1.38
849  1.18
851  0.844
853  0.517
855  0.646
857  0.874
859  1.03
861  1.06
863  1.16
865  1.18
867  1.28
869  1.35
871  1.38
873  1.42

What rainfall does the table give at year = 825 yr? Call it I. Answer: 1.61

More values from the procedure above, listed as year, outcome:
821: 1.52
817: 1.53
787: 1.54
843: 1.55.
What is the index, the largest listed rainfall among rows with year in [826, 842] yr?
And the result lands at 1.66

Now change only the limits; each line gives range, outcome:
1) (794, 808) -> 1.54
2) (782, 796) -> 1.59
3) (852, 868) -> 1.28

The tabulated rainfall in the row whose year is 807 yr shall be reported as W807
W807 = 1.46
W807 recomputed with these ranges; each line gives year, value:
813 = 1.54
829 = 1.66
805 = 1.54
